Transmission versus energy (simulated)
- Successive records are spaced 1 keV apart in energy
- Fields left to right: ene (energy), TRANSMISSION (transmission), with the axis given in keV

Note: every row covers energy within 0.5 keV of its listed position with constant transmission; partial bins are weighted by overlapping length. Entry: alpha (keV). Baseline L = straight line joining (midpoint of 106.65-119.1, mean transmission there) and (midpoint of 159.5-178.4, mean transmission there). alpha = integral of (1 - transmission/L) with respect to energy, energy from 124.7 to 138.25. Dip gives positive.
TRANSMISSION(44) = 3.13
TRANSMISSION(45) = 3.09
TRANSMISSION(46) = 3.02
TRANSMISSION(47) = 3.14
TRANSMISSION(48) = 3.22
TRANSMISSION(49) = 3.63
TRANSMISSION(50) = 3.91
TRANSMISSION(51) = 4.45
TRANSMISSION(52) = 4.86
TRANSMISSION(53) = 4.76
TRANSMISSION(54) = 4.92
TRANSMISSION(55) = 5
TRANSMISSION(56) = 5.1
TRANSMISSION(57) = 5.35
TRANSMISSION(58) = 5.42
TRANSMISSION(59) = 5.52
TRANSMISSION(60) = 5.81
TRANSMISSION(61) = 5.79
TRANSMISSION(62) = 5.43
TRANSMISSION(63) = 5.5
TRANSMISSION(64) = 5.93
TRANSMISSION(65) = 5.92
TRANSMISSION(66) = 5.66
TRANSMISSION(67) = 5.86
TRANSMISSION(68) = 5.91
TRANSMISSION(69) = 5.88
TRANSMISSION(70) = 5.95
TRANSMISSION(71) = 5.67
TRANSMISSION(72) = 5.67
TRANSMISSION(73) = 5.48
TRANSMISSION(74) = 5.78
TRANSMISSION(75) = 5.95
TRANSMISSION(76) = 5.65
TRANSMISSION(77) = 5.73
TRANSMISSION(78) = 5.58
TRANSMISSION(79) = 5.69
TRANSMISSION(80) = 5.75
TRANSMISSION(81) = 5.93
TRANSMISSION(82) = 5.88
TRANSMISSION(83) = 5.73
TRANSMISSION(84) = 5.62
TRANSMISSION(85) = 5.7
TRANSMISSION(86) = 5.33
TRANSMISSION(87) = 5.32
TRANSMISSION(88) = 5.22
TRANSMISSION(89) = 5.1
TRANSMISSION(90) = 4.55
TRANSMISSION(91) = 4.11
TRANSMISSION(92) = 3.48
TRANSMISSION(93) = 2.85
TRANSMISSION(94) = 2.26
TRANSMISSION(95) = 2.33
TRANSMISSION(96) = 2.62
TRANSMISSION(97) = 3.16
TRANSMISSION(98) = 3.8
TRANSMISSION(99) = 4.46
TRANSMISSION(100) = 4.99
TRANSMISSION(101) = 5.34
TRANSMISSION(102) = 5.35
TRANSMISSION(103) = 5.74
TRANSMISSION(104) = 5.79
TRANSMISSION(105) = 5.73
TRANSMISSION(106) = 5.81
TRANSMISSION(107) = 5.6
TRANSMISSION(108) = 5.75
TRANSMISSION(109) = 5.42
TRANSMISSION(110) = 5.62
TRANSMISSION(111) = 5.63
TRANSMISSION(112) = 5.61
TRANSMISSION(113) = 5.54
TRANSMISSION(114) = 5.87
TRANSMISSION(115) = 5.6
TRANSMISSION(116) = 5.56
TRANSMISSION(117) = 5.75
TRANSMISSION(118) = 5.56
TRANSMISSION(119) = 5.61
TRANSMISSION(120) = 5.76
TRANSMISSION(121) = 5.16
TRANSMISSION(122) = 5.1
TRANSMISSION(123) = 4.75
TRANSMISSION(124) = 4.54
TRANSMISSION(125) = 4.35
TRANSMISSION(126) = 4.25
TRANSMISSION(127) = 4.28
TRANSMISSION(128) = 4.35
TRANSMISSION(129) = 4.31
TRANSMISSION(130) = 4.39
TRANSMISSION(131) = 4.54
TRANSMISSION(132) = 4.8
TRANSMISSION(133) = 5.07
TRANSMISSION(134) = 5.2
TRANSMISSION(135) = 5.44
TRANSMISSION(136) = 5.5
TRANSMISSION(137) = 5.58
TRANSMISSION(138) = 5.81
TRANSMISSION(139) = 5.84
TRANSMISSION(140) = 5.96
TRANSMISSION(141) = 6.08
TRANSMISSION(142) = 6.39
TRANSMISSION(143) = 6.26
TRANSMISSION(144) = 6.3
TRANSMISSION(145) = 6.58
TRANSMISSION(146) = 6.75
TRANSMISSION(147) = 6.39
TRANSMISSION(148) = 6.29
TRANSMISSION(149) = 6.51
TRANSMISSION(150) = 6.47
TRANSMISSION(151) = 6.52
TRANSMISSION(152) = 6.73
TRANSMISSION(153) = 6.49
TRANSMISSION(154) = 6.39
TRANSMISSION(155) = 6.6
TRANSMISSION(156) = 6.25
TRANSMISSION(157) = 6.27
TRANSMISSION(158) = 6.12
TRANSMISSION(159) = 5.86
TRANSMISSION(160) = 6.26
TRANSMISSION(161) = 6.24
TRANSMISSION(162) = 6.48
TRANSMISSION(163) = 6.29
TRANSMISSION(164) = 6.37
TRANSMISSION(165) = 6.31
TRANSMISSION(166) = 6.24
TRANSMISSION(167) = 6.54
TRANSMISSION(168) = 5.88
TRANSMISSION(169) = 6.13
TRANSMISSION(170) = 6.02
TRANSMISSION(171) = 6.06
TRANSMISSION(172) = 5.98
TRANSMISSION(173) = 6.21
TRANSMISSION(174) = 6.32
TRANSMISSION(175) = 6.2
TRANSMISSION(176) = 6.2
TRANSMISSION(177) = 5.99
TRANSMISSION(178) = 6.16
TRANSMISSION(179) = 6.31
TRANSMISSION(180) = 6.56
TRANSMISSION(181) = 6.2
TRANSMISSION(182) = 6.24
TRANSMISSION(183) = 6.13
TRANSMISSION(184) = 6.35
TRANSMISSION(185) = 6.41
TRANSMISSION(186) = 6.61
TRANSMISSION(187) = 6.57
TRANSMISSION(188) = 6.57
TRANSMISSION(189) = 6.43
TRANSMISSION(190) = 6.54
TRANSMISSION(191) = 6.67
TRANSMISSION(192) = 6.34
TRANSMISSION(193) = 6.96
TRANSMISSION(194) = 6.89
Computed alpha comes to 2.3 keV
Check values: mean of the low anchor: 5.63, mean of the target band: 4.84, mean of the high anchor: 6.2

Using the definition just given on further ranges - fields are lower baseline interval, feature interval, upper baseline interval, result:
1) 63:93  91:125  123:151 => 3.7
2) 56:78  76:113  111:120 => 4.5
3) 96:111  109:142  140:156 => 2.8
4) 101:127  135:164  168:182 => -2.0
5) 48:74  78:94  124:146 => 0.9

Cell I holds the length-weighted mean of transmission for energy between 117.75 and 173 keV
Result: 5.79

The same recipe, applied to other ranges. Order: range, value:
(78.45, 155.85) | 5.31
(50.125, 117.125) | 5.22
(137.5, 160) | 6.31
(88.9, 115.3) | 4.73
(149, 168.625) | 6.34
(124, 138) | 4.8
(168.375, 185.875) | 6.21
